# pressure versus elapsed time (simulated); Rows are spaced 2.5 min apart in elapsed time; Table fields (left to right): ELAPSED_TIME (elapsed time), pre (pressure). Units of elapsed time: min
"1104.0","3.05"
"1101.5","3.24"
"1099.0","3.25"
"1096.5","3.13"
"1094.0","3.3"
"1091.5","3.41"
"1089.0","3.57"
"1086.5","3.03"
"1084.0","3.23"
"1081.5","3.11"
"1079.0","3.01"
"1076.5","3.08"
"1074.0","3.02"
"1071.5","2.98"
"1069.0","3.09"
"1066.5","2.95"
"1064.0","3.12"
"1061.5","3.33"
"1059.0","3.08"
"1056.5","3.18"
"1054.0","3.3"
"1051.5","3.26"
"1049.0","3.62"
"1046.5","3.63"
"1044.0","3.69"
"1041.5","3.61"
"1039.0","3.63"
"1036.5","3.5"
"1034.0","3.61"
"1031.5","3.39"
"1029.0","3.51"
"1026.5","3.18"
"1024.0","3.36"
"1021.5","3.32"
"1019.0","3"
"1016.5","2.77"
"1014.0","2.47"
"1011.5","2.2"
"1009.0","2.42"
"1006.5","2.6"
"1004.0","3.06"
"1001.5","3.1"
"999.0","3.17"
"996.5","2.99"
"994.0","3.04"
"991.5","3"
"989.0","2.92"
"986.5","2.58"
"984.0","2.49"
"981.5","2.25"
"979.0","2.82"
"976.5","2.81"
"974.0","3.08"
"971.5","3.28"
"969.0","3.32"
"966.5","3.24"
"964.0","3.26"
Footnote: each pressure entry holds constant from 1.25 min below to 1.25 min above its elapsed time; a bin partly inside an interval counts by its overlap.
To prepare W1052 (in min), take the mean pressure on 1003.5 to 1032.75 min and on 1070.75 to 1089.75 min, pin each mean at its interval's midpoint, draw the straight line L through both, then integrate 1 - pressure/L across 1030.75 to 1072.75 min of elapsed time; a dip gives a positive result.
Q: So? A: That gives -4.4 min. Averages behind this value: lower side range 2.94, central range 3.35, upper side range 3.12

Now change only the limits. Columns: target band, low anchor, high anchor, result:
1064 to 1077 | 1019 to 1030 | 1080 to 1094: 0.98 min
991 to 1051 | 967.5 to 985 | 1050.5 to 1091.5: -3.07 min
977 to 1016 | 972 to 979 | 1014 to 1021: 2.22 min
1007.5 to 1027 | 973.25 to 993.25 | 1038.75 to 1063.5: 1.66 min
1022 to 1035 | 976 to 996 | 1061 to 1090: -2.13 min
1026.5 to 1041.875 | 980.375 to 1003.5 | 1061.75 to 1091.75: -2.67 min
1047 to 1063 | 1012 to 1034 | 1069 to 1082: -1.23 min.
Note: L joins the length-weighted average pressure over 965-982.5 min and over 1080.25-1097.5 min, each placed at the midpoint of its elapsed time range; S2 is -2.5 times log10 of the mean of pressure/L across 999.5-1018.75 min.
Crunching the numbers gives 0.14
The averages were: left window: 2.99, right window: 3.26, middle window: 2.7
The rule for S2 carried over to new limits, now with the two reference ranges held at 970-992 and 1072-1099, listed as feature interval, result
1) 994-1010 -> -0.01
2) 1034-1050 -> -0.19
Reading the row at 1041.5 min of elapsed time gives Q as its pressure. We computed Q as 3.61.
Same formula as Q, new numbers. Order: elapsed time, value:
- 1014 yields 2.47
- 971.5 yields 3.28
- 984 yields 2.49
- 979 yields 2.82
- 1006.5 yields 2.6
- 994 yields 3.04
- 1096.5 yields 3.13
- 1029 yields 3.51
